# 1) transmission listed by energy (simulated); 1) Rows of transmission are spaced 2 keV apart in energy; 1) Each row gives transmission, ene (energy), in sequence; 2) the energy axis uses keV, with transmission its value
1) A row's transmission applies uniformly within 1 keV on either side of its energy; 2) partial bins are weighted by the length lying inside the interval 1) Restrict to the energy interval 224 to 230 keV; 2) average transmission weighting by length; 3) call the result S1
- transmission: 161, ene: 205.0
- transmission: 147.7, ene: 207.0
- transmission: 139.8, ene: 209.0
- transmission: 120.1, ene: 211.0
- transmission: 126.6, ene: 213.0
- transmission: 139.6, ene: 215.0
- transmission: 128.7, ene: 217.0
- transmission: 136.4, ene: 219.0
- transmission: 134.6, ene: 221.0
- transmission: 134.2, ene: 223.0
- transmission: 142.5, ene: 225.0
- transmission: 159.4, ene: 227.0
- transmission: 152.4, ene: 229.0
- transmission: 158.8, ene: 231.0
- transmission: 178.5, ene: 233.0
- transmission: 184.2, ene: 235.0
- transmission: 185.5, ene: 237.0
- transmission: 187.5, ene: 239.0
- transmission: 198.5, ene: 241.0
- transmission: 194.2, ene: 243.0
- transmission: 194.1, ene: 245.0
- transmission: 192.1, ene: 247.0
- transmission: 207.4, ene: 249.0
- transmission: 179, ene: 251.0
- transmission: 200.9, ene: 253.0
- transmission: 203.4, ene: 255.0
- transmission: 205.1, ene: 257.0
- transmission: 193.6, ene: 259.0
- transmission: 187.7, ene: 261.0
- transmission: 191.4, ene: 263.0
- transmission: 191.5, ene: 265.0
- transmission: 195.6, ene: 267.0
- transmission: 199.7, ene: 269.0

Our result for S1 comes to 151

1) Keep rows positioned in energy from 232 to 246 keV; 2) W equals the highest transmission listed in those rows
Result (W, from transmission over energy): 198.5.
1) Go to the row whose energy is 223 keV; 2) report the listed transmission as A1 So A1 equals 134.2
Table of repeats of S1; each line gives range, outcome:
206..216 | 135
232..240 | 184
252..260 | 201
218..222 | 136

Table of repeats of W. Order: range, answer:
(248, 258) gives 207.4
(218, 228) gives 159.4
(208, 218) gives 139.8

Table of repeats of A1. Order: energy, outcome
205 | 161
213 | 126.6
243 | 194.2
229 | 152.4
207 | 147.7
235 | 184.2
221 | 134.6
